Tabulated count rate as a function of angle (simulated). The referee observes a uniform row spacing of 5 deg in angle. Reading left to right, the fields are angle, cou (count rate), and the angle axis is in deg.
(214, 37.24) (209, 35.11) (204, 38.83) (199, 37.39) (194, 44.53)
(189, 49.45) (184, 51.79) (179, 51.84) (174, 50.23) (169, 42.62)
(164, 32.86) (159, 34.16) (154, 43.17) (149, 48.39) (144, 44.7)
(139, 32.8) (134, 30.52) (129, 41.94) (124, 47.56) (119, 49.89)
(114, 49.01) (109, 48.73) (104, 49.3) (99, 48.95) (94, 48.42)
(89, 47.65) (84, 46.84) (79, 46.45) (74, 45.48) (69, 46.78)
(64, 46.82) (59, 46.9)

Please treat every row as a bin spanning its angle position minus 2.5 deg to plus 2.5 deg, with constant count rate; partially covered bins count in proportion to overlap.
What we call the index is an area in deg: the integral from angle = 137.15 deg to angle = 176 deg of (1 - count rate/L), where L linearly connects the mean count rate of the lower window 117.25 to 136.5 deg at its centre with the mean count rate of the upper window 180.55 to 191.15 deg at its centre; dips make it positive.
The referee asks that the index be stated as 4.5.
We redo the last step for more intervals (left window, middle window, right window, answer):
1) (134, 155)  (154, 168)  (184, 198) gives 2.2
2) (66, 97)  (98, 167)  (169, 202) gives 6.1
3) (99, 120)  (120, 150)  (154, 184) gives 3.6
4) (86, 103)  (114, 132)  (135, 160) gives -0.9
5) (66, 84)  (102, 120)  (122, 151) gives -2.6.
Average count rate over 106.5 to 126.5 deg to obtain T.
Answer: 48.8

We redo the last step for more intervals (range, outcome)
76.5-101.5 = 47.7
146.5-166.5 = 39.6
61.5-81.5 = 46.4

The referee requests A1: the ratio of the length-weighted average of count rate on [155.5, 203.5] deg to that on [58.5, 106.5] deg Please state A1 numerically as 0.92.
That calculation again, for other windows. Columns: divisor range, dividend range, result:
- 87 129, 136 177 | 0.85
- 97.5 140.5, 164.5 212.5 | 0.99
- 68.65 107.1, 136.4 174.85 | 0.86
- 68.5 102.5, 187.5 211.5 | 0.86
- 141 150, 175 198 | 1.07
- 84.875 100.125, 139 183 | 0.90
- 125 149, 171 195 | 1.27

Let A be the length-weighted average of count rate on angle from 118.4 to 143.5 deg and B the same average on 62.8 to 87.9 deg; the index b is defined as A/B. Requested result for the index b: 0.9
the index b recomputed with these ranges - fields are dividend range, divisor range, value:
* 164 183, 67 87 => 1.00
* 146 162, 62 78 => 0.90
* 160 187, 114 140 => 1.08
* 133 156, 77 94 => 0.86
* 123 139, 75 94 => 0.81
